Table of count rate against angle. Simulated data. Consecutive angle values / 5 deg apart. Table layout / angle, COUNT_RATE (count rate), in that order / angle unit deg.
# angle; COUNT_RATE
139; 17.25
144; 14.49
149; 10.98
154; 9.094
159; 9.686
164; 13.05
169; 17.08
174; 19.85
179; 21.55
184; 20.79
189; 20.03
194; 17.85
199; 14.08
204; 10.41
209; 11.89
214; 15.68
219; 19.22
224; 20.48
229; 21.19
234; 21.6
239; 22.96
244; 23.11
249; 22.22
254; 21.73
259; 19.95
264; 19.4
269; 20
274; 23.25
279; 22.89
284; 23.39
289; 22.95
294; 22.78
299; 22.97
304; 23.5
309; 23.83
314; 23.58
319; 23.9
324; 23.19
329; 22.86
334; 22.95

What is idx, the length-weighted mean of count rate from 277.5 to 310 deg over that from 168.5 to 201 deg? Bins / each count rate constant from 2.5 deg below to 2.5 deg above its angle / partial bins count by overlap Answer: 1.22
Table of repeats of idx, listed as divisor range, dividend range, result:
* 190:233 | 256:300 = 1.32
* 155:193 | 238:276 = 1.26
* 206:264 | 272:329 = 1.17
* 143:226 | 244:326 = 1.44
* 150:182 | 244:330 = 1.51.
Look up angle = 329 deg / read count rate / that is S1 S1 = 22.86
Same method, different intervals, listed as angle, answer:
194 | 17.85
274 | 23.25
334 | 22.95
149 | 10.98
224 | 20.48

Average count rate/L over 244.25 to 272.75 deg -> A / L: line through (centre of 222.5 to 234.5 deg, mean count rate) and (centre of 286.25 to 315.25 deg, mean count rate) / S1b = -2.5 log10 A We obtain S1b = 0.05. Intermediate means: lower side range 21.1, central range 21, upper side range 23.3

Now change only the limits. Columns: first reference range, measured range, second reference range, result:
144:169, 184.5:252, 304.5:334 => -0.15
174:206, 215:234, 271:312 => -0.03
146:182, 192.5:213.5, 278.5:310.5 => 0.25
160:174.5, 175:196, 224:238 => -0.17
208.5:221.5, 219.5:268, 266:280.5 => -0.13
